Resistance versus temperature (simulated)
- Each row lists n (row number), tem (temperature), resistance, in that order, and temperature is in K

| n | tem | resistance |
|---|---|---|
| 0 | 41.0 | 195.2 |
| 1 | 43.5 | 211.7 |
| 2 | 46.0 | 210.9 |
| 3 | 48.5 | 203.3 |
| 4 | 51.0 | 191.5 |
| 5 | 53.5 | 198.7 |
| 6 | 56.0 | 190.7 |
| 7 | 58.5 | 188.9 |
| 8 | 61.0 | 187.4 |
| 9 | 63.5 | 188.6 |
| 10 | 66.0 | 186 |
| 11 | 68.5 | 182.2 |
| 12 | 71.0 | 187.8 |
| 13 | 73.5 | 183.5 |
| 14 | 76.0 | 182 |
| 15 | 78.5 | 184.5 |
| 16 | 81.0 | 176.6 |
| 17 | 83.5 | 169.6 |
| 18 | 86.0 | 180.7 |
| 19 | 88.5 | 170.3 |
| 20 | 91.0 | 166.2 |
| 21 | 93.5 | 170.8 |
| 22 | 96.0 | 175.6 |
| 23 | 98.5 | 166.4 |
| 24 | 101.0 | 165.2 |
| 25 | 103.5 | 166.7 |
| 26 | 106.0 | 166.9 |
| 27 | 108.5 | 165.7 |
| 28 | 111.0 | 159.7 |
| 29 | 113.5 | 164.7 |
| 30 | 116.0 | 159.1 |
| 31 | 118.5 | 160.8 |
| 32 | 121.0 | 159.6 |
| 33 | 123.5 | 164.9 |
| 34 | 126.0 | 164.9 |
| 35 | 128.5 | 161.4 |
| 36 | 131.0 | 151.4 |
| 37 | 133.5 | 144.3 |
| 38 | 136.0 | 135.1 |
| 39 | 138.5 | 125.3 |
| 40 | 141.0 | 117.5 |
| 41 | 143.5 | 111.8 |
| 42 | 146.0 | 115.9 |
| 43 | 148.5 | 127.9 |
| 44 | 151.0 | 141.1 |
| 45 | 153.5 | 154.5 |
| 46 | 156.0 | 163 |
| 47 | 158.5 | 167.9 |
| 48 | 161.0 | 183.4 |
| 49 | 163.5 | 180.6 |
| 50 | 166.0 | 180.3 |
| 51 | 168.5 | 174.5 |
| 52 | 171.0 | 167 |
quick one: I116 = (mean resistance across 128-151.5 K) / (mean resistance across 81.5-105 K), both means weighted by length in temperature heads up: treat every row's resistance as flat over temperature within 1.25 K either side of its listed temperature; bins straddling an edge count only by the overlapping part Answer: 0.78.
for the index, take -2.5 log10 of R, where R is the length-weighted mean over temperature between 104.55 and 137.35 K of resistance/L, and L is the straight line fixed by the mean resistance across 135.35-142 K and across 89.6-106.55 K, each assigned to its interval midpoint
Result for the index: -0.10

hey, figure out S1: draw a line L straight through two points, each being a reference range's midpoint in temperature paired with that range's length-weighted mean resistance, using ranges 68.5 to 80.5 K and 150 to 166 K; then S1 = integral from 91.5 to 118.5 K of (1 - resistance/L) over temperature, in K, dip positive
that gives 1.8 K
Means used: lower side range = 184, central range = 166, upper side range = 167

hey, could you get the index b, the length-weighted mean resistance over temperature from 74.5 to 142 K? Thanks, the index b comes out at 162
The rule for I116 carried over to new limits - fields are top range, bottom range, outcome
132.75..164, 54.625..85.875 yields 0.78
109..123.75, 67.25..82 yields 0.88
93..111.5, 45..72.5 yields 0.87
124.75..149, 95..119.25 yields 0.82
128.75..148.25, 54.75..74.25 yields 0.70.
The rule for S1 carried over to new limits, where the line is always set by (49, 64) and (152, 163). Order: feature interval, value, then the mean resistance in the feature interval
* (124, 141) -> 2.7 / 146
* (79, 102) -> 1.5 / 172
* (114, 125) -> 0.9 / 161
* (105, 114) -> 0.7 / 164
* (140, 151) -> 3.2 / 121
